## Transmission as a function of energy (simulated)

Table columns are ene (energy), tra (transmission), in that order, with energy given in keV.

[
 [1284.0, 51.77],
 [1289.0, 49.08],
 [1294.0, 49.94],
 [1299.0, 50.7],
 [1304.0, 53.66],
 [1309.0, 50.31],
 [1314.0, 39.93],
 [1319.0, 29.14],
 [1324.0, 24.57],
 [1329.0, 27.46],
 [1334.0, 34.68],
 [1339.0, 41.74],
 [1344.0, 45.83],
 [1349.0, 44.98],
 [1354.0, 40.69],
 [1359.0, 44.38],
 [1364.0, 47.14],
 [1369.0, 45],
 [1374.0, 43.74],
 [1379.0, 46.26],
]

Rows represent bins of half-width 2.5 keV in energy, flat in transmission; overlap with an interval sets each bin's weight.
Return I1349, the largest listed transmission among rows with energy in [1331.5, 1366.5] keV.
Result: 47.14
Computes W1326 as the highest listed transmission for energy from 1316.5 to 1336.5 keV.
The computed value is 34.68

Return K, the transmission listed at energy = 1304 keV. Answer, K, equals 53.66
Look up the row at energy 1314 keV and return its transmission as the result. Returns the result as 39.93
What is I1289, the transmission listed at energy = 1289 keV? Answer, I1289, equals 49.08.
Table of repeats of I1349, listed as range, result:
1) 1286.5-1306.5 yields 53.66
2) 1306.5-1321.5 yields 50.31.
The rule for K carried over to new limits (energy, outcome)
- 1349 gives 44.98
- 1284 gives 51.77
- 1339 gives 41.74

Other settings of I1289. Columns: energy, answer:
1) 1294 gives 49.94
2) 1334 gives 34.68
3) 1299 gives 50.7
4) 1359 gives 44.38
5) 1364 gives 47.14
